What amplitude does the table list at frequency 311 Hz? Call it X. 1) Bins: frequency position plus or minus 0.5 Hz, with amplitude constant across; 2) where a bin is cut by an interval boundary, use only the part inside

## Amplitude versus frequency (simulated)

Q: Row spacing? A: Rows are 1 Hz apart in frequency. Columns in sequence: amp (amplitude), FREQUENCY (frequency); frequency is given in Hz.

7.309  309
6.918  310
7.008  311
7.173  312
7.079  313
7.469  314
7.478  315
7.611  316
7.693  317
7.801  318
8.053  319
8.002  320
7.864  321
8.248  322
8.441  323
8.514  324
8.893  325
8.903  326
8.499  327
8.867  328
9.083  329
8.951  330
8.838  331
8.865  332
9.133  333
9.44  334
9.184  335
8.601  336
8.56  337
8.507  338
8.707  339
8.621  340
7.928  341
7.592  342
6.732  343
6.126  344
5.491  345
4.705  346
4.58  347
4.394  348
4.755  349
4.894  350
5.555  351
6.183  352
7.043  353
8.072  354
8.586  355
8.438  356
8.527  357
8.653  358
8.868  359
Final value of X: 7.008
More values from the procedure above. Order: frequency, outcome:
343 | 6.732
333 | 9.133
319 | 8.053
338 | 8.507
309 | 7.309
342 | 7.592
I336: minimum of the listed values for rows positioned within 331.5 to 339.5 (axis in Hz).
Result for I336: 8.507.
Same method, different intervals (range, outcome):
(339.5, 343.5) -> 6.732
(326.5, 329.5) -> 8.499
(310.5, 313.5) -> 7.008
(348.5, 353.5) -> 4.755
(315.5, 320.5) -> 7.611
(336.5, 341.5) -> 7.928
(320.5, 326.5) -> 7.864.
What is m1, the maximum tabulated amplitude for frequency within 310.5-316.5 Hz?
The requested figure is 7.611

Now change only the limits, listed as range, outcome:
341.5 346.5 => 7.592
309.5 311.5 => 7.008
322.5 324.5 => 8.514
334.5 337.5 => 9.184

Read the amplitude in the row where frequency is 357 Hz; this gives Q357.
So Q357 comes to 8.527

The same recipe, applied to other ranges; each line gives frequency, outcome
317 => 7.693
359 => 8.868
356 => 8.438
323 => 8.441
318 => 7.801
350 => 4.894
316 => 7.611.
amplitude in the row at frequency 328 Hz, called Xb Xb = 8.867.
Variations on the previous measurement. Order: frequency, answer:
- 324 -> 8.514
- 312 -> 7.173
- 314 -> 7.469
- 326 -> 8.903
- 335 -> 9.184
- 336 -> 8.601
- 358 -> 8.653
